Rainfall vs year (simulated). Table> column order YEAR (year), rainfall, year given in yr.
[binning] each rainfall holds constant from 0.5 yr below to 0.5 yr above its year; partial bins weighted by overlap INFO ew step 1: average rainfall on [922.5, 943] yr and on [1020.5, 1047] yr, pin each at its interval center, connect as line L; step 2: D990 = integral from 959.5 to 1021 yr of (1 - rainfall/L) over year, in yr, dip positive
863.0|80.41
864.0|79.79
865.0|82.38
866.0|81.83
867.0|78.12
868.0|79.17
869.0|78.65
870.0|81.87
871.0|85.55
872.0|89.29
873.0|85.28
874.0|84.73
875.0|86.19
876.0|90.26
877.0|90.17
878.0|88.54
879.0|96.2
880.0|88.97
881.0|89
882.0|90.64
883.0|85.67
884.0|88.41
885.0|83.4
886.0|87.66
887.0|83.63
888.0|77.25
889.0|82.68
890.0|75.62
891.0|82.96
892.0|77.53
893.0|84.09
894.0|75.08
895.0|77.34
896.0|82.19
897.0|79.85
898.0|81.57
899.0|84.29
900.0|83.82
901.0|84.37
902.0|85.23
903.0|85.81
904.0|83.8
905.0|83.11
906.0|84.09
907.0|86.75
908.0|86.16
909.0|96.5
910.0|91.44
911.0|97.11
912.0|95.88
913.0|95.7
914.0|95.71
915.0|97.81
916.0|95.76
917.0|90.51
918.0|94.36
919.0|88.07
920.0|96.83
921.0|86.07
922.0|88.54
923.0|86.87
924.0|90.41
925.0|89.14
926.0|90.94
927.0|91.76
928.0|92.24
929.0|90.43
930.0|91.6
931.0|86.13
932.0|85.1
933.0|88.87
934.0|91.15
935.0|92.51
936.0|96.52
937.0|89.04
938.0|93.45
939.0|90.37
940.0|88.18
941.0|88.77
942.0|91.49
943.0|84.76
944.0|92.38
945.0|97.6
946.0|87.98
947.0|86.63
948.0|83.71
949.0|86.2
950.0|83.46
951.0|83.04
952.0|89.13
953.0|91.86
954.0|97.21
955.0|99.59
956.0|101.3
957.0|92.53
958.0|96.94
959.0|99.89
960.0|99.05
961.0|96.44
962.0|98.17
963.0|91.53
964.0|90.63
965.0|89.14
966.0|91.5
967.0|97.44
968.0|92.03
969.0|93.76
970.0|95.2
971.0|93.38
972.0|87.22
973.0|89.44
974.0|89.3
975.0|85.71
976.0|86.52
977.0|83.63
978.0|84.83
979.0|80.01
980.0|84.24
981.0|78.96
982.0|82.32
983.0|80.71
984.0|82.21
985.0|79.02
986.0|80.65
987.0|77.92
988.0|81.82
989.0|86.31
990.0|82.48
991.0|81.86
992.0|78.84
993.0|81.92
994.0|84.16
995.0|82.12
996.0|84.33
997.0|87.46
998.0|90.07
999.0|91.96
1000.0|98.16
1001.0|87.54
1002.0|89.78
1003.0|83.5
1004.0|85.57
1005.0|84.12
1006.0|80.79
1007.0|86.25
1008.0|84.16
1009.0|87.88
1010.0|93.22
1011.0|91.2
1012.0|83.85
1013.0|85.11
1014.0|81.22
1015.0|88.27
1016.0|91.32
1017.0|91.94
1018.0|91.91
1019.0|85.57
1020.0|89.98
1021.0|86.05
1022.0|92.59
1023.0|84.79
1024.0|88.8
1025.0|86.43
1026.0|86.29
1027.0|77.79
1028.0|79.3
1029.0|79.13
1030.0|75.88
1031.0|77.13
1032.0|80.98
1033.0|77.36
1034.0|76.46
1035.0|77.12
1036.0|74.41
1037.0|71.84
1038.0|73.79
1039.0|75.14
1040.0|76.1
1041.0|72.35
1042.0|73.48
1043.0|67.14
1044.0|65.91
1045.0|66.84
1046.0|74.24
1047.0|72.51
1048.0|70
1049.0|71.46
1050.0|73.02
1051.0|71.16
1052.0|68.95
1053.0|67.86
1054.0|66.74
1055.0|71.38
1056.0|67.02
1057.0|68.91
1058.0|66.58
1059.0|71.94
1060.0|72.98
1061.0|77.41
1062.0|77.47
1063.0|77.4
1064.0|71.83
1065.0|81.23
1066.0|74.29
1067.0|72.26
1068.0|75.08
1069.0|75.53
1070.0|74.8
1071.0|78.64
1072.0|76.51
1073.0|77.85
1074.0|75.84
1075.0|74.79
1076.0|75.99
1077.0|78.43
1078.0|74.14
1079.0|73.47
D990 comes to -3.14 yr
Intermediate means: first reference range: 90.1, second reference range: 77.5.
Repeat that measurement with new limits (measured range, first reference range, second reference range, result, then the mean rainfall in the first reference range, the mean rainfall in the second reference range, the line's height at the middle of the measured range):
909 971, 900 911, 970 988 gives -4.6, 87.1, 84.1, 85.7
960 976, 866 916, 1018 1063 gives -2.3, 85.9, 75.8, 80.7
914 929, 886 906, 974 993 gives -1.7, 81.8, 82.3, 81.9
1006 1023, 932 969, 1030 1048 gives -2.0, 91.9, 73.7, 78.7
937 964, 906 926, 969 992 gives -1.3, 91.9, 84.3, 87.8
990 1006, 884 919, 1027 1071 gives -1.6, 86.2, 73.4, 77.8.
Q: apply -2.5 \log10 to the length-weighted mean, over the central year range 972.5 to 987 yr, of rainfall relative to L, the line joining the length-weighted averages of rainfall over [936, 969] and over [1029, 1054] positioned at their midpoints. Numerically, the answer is 0.04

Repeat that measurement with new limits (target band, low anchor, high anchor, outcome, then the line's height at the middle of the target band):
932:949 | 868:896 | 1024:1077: -0.11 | 81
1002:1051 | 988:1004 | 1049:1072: -0.01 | 79.7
